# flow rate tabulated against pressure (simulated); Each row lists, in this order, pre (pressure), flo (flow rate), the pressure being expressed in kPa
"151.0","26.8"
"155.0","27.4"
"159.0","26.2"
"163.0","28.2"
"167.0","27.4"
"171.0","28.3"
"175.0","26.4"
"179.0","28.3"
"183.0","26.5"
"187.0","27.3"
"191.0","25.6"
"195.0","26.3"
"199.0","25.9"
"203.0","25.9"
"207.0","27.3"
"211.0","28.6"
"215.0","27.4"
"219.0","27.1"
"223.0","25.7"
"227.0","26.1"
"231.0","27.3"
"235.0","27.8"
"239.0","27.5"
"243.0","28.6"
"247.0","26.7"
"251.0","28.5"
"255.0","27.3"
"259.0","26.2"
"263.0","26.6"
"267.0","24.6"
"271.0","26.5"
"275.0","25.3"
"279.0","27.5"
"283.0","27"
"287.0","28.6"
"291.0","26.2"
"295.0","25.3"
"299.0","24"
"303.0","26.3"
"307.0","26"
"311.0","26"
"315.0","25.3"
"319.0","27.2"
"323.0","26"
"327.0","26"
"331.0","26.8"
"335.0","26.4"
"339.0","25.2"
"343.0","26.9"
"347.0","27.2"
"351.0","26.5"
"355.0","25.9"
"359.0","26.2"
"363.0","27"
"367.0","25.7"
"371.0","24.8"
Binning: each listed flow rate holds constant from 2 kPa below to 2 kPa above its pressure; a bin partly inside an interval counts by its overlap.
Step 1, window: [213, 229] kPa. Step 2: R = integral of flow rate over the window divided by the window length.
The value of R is 26.6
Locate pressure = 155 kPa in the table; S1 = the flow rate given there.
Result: 27.4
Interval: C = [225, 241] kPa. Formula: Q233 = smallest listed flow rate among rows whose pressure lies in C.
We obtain 26.1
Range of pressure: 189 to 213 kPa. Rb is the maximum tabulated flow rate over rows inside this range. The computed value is 28.6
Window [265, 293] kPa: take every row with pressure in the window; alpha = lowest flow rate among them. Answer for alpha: 24.6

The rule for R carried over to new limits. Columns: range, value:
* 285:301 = 26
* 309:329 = 26.1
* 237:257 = 27.7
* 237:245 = 28.1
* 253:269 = 26.2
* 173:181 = 27.4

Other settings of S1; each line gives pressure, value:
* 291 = 26.2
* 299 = 24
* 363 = 27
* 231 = 27.3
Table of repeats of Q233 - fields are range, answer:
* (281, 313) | 24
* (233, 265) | 26.2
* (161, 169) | 27.4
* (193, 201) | 25.9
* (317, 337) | 26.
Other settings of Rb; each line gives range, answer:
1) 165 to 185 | 28.3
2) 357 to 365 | 27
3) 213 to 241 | 27.8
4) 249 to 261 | 28.5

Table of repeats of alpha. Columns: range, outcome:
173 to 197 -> 25.6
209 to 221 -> 27.1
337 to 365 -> 25.2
